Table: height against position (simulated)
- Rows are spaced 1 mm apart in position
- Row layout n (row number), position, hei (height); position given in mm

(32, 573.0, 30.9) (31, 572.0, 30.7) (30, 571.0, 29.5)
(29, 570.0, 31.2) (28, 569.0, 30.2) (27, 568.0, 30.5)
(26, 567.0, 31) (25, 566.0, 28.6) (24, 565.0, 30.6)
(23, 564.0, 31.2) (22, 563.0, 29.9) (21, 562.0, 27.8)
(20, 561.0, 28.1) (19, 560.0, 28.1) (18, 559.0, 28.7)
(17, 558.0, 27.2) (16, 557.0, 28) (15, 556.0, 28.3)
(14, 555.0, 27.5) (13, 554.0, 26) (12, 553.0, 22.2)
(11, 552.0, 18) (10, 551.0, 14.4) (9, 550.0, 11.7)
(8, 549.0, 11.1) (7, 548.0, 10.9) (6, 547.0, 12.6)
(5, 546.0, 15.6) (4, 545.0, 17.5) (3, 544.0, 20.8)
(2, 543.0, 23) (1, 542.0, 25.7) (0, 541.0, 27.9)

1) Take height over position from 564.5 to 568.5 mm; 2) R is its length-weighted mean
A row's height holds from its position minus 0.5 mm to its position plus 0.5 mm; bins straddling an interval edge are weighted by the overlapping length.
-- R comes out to 30.2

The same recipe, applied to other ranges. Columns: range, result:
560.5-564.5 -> 29.2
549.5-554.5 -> 18.5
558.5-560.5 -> 28.4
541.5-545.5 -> 21.8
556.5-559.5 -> 28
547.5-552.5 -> 13.2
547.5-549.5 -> 11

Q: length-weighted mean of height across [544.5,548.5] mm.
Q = 14.2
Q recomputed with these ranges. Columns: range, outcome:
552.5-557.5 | 26.4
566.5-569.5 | 30.6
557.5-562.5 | 28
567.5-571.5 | 30.4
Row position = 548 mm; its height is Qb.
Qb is 10.9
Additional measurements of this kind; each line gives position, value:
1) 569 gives 30.2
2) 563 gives 29.9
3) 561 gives 28.1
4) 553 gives 22.2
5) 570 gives 31.2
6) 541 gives 27.9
